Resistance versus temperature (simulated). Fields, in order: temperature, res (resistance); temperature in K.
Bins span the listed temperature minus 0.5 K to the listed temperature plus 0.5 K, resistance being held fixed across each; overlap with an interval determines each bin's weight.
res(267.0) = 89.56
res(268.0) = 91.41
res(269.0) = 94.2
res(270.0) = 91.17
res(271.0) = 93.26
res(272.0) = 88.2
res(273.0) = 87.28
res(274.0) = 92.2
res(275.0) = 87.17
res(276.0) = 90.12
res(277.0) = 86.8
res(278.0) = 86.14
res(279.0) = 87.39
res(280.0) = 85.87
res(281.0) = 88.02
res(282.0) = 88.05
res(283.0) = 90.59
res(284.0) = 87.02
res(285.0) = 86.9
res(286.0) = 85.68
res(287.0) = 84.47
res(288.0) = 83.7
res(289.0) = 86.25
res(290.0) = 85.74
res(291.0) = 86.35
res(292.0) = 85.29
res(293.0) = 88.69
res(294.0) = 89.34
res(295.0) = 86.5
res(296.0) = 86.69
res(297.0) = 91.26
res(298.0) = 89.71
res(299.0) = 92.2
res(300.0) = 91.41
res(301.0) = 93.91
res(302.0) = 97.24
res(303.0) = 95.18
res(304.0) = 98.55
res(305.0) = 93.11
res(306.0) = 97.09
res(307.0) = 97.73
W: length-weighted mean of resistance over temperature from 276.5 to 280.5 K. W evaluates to 86.5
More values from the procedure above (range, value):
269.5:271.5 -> 92.2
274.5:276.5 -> 88.6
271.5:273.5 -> 87.7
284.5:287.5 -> 85.7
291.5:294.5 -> 87.8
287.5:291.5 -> 85.5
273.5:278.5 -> 88.5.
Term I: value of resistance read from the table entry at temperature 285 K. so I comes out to 86.9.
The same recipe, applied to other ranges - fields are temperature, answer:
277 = 86.8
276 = 90.12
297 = 91.26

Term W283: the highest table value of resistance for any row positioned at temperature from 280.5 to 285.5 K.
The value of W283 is 90.59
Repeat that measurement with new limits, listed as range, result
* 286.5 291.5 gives 86.35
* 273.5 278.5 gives 92.2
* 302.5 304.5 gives 98.55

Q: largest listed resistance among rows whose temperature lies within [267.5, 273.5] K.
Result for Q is 94.2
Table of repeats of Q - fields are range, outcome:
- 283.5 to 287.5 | 87.02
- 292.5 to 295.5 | 89.34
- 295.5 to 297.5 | 91.26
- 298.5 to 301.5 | 93.91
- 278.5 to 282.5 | 88.05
